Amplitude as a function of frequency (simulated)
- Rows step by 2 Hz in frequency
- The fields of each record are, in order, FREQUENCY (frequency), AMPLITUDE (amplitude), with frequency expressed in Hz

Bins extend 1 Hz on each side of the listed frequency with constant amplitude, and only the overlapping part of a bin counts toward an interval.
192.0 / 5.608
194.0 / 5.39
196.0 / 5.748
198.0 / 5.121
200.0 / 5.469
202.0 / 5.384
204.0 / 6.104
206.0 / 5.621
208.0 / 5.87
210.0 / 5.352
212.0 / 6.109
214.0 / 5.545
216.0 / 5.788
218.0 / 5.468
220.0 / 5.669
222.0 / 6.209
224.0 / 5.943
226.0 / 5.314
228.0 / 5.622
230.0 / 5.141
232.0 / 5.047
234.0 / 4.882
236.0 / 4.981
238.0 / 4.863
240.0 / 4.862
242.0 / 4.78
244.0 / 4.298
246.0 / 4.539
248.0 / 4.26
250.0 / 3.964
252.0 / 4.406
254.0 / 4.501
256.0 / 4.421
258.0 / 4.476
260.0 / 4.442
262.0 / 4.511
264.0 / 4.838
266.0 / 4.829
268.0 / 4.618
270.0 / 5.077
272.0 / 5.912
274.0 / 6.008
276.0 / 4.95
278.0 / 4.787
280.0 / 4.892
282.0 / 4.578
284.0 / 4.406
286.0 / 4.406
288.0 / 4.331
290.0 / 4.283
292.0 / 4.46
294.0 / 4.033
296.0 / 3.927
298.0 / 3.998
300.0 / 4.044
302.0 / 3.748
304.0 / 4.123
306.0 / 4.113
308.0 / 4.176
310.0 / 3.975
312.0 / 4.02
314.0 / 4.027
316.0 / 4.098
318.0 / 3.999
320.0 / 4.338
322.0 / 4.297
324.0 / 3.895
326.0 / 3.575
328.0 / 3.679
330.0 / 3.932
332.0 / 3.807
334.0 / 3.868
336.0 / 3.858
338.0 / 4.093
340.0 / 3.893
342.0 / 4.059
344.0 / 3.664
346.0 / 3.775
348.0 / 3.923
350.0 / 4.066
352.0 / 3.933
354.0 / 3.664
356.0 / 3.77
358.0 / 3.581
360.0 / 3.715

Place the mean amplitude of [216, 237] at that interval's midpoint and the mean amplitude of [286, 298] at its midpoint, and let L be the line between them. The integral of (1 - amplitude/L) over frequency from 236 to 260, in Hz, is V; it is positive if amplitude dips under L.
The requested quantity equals 2.5 Hz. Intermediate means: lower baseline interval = 5.44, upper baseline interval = 4.21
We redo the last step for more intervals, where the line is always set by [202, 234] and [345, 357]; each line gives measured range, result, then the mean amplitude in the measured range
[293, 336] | 3.51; 3.98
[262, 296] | 0.52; 4.74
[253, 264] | 1.25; 4.5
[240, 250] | 1.53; 4.46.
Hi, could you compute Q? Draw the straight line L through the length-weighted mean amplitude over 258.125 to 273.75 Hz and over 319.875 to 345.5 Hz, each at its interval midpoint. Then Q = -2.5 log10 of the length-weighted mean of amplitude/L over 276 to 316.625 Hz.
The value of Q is 0.055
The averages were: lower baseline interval 4.92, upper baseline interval 3.9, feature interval 4.24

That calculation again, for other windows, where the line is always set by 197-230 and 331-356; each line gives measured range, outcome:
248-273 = 0.078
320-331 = 0.056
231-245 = 0.107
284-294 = 0.068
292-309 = 0.106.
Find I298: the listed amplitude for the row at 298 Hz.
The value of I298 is 3.998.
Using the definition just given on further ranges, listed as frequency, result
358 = 3.581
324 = 3.895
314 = 4.027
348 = 3.923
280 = 4.892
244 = 4.298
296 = 3.927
